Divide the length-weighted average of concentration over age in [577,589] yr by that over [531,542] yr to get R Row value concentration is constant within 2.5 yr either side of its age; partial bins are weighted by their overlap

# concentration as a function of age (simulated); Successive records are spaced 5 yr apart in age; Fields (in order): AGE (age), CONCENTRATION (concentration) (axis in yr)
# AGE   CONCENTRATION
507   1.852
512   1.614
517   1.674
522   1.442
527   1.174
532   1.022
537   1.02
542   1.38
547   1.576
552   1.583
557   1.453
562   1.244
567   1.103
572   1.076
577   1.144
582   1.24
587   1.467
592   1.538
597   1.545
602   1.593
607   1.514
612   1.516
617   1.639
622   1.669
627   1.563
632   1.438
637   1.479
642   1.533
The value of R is 1.18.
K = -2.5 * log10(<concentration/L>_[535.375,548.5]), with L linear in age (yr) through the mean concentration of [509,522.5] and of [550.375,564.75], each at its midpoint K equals 0.12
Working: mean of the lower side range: 1.61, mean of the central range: 1.33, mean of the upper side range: 1.41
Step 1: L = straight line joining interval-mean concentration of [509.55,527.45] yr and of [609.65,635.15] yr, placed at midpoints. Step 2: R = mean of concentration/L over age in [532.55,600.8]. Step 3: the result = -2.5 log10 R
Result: 0.15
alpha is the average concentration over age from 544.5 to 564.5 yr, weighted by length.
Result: 1.46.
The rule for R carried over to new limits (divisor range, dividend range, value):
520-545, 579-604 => 1.21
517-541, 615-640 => 1.26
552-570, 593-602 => 1.19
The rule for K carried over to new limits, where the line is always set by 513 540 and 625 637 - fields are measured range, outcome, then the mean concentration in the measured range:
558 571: 0.142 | 1.19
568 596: 0.083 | 1.3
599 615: -0.071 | 1.54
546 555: -0.178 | 1.57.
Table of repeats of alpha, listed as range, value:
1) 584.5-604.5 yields 1.54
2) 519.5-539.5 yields 1.16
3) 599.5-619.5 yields 1.57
